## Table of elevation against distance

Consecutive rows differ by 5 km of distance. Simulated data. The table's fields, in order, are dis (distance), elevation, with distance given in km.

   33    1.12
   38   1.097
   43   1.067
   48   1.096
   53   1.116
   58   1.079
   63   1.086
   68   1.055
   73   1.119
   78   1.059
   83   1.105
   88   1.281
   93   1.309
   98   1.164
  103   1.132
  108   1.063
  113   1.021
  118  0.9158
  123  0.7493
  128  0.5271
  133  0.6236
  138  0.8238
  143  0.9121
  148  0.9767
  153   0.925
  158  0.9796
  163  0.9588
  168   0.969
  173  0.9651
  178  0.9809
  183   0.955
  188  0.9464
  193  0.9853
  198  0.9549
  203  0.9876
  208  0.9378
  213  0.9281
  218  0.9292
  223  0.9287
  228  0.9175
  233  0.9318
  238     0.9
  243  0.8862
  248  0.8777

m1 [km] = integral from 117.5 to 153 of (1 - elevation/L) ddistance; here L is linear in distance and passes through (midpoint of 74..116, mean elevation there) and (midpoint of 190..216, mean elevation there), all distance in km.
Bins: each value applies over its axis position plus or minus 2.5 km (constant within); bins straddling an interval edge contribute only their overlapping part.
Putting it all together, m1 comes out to 9.2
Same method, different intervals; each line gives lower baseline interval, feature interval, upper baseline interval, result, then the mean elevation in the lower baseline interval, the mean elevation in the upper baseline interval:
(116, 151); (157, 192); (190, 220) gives -3.2 km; 0.79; 0.954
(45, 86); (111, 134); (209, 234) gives 5.8 km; 1.09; 0.927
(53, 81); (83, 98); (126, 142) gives -4.8 km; 1.08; 0.686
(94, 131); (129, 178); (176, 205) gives 3.2 km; 0.95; 0.968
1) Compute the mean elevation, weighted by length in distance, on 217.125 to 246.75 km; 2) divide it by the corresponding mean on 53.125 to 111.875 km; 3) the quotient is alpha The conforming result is 0.8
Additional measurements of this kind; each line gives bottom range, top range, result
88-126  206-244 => 0.87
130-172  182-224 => 1.06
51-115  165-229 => 0.85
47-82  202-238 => 0.86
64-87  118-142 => 0.66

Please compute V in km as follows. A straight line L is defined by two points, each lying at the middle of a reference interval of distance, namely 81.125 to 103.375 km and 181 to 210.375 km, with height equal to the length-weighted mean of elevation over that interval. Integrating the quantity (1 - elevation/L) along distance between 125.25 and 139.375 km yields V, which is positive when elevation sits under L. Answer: 5.9 km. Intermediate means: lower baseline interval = 1.21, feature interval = 0.647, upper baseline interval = 0.961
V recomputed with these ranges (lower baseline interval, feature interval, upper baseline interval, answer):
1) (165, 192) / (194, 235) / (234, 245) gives -0.7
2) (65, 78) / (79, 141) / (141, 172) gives 3.1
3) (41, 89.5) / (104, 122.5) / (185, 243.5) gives 1.2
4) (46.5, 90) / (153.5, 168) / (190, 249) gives 0.5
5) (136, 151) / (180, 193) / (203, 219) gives -0.4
